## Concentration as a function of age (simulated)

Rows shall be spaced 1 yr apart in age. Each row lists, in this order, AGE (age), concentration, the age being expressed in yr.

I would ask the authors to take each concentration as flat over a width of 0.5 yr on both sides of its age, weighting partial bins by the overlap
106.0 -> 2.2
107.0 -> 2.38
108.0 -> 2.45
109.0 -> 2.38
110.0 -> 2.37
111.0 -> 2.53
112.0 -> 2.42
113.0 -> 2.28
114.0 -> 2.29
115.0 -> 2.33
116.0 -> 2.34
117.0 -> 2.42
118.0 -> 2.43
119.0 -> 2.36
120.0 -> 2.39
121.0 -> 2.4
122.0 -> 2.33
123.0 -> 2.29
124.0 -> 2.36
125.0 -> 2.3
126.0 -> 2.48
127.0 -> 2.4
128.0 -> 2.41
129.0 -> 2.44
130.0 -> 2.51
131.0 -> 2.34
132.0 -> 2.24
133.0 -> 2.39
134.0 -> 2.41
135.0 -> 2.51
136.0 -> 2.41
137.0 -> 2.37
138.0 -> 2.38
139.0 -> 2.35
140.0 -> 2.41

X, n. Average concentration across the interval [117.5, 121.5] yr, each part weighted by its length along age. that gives 2.4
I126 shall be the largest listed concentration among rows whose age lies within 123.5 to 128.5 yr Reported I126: 2.48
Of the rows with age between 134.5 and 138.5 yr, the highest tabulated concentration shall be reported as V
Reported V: 2.51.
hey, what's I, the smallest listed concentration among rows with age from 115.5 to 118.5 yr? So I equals 2.34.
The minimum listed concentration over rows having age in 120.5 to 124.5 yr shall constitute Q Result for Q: 2.29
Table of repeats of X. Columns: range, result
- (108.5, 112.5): 2.42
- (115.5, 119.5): 2.39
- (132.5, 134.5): 2.4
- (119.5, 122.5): 2.37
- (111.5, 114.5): 2.33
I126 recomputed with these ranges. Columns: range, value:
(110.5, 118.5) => 2.53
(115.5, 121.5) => 2.43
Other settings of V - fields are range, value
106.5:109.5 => 2.45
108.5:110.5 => 2.38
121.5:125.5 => 2.36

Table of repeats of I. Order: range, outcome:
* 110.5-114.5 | 2.28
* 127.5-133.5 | 2.24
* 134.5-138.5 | 2.37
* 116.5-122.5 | 2.33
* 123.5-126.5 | 2.3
